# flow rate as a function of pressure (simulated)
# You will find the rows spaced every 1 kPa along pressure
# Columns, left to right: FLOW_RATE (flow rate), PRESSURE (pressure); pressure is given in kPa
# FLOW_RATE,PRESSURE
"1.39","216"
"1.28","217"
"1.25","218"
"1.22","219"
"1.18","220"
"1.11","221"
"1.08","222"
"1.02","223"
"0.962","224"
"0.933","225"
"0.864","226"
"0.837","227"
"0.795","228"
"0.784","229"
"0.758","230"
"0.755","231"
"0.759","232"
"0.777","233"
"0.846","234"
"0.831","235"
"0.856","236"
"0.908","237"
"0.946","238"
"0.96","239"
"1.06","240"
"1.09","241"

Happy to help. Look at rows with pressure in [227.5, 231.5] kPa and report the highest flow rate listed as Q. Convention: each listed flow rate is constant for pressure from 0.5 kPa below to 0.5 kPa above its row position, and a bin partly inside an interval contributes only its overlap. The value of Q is 0.795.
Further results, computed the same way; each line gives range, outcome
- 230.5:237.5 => 0.908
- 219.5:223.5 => 1.18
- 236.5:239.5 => 0.96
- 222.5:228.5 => 1.02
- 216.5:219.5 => 1.28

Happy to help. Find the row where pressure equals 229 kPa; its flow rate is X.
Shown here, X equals 0.784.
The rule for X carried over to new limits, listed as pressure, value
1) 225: 0.933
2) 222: 1.08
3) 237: 0.908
